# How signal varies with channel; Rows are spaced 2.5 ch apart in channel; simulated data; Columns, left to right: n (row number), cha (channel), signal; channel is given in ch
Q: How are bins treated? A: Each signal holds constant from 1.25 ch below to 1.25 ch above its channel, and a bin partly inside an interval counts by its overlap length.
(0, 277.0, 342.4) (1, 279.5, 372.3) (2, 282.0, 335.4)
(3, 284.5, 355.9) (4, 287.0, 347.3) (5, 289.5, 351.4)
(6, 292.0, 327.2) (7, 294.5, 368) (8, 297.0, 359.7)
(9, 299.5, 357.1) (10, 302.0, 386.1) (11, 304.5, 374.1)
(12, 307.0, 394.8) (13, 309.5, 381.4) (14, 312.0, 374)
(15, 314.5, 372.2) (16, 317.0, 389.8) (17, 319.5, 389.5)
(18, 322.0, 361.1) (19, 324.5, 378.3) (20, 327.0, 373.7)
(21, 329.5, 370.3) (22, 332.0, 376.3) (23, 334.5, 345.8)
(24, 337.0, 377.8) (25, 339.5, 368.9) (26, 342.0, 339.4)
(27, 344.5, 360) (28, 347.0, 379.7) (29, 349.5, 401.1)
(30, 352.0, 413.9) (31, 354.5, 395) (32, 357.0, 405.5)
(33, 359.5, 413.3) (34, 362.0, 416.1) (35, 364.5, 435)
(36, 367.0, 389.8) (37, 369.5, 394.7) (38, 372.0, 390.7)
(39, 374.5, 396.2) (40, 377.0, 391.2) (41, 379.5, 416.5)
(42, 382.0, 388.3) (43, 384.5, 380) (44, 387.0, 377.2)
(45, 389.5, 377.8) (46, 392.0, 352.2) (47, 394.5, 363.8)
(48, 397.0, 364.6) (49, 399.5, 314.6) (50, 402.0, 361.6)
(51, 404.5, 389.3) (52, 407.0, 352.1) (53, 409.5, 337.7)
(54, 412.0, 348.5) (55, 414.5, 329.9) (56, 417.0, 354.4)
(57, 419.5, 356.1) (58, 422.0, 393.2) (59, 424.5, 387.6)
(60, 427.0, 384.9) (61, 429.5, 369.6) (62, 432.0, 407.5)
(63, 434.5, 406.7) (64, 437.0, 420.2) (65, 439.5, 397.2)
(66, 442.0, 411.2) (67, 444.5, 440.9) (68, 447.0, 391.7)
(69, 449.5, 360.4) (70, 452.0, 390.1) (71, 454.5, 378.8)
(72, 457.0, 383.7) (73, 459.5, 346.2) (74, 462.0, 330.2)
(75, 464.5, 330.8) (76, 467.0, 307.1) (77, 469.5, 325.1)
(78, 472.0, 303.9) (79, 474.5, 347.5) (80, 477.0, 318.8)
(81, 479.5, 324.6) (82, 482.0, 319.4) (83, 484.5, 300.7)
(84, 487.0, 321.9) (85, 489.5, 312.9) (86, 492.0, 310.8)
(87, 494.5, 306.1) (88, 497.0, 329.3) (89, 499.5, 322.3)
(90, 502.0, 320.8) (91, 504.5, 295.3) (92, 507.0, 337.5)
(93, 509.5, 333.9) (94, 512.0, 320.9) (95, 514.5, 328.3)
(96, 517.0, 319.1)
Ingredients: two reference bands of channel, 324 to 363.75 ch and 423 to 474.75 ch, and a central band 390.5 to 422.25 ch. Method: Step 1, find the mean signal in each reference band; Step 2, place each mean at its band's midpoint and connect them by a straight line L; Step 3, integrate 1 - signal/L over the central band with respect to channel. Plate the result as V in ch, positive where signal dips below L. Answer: 1.9 ch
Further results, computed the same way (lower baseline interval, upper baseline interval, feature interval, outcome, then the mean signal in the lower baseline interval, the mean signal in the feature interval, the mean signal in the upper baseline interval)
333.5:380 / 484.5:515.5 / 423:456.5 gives -4.4 ch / 391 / 396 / 319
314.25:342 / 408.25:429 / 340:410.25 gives -3.0 ch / 372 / 382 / 362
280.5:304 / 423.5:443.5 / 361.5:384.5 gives -1.2 ch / 355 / 400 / 399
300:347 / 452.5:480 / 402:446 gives -4.2 ch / 373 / 381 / 338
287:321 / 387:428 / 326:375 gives -2.8 ch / 370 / 387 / 361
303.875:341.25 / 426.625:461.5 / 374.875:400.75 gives 0.7 ch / 375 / 373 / 391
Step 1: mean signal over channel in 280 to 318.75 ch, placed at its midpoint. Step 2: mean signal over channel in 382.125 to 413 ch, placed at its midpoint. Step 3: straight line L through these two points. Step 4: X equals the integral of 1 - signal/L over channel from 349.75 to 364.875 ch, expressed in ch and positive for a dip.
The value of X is -2.0 ch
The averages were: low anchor 365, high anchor 361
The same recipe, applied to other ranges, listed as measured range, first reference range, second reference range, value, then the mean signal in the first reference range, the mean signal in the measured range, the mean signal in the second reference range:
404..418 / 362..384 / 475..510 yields 0.92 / 401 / 350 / 318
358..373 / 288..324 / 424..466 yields -1.22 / 370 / 407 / 384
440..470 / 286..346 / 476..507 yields -3.77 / 368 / 368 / 316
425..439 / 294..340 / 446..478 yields -1.77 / 374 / 397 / 347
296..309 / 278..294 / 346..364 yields -0.45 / 349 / 375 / 405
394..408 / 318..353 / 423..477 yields 0.56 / 374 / 357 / 371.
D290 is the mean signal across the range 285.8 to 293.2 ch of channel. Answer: 342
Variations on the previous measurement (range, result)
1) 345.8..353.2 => 398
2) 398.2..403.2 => 338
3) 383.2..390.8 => 378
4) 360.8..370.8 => 409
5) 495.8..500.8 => 326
